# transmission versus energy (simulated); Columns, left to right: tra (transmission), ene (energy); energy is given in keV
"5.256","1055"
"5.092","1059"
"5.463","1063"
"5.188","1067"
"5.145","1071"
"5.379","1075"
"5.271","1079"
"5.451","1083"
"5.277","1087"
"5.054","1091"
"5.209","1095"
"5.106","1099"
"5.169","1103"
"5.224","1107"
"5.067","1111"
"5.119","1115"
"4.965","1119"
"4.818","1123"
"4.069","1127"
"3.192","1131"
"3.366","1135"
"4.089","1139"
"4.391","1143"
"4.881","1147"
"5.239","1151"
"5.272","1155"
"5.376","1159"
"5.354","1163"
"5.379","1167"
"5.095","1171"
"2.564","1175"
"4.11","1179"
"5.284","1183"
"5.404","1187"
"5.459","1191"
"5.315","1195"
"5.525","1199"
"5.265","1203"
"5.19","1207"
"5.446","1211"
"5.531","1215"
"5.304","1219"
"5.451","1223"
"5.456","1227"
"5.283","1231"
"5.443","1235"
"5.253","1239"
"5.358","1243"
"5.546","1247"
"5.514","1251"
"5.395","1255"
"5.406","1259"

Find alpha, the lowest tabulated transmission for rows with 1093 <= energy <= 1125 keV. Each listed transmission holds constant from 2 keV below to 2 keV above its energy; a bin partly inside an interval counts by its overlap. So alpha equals 4.818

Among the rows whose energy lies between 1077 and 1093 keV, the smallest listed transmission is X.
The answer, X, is 5.054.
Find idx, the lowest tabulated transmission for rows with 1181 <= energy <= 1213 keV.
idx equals 5.19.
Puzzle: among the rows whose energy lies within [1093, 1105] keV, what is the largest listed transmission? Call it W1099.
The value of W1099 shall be 5.209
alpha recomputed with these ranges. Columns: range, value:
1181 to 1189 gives 5.284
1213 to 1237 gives 5.283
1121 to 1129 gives 4.069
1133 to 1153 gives 3.366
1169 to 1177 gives 2.564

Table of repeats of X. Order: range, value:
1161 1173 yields 5.095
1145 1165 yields 4.881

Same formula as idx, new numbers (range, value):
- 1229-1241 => 5.253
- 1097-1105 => 5.106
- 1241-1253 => 5.358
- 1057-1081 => 5.092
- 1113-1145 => 3.192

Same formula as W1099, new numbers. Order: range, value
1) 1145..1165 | 5.376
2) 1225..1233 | 5.456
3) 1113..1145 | 5.119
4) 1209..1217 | 5.531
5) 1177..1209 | 5.525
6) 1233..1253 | 5.546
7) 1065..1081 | 5.379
